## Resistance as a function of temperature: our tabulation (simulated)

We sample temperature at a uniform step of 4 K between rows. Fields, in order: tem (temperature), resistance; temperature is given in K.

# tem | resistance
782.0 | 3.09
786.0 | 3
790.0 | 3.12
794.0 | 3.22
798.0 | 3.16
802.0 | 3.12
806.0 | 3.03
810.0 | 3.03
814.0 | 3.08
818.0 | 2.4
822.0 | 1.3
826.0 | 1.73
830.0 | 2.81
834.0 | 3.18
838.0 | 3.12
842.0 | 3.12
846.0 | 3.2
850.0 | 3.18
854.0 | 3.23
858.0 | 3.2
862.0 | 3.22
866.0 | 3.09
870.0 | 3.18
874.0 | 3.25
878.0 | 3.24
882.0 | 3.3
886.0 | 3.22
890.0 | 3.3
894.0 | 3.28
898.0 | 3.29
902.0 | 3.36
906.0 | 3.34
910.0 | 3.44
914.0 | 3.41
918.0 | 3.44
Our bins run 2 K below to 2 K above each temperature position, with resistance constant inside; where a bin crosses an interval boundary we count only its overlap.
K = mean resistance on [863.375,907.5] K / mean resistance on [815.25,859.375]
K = 1.18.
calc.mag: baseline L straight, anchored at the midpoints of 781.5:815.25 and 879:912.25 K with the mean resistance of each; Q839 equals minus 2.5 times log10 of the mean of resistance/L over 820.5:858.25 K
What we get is 0.14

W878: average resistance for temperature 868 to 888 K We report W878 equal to 3.24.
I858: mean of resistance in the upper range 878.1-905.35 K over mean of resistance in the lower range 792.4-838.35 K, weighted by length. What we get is 1.20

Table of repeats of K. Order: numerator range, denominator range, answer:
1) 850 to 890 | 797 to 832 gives 1.23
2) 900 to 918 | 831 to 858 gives 1.07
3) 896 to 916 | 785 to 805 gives 1.08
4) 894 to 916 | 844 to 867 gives 1.05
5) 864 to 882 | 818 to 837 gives 1.38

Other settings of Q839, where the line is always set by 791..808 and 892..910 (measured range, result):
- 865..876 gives 0.03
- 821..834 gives 0.41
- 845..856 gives 0.01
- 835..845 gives 0.03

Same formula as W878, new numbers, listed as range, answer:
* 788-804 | 3.16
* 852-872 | 3.18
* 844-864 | 3.21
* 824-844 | 2.79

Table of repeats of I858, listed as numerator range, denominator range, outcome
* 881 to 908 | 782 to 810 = 1.06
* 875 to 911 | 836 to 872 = 1.04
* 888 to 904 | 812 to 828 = 1.55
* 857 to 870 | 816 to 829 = 1.68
